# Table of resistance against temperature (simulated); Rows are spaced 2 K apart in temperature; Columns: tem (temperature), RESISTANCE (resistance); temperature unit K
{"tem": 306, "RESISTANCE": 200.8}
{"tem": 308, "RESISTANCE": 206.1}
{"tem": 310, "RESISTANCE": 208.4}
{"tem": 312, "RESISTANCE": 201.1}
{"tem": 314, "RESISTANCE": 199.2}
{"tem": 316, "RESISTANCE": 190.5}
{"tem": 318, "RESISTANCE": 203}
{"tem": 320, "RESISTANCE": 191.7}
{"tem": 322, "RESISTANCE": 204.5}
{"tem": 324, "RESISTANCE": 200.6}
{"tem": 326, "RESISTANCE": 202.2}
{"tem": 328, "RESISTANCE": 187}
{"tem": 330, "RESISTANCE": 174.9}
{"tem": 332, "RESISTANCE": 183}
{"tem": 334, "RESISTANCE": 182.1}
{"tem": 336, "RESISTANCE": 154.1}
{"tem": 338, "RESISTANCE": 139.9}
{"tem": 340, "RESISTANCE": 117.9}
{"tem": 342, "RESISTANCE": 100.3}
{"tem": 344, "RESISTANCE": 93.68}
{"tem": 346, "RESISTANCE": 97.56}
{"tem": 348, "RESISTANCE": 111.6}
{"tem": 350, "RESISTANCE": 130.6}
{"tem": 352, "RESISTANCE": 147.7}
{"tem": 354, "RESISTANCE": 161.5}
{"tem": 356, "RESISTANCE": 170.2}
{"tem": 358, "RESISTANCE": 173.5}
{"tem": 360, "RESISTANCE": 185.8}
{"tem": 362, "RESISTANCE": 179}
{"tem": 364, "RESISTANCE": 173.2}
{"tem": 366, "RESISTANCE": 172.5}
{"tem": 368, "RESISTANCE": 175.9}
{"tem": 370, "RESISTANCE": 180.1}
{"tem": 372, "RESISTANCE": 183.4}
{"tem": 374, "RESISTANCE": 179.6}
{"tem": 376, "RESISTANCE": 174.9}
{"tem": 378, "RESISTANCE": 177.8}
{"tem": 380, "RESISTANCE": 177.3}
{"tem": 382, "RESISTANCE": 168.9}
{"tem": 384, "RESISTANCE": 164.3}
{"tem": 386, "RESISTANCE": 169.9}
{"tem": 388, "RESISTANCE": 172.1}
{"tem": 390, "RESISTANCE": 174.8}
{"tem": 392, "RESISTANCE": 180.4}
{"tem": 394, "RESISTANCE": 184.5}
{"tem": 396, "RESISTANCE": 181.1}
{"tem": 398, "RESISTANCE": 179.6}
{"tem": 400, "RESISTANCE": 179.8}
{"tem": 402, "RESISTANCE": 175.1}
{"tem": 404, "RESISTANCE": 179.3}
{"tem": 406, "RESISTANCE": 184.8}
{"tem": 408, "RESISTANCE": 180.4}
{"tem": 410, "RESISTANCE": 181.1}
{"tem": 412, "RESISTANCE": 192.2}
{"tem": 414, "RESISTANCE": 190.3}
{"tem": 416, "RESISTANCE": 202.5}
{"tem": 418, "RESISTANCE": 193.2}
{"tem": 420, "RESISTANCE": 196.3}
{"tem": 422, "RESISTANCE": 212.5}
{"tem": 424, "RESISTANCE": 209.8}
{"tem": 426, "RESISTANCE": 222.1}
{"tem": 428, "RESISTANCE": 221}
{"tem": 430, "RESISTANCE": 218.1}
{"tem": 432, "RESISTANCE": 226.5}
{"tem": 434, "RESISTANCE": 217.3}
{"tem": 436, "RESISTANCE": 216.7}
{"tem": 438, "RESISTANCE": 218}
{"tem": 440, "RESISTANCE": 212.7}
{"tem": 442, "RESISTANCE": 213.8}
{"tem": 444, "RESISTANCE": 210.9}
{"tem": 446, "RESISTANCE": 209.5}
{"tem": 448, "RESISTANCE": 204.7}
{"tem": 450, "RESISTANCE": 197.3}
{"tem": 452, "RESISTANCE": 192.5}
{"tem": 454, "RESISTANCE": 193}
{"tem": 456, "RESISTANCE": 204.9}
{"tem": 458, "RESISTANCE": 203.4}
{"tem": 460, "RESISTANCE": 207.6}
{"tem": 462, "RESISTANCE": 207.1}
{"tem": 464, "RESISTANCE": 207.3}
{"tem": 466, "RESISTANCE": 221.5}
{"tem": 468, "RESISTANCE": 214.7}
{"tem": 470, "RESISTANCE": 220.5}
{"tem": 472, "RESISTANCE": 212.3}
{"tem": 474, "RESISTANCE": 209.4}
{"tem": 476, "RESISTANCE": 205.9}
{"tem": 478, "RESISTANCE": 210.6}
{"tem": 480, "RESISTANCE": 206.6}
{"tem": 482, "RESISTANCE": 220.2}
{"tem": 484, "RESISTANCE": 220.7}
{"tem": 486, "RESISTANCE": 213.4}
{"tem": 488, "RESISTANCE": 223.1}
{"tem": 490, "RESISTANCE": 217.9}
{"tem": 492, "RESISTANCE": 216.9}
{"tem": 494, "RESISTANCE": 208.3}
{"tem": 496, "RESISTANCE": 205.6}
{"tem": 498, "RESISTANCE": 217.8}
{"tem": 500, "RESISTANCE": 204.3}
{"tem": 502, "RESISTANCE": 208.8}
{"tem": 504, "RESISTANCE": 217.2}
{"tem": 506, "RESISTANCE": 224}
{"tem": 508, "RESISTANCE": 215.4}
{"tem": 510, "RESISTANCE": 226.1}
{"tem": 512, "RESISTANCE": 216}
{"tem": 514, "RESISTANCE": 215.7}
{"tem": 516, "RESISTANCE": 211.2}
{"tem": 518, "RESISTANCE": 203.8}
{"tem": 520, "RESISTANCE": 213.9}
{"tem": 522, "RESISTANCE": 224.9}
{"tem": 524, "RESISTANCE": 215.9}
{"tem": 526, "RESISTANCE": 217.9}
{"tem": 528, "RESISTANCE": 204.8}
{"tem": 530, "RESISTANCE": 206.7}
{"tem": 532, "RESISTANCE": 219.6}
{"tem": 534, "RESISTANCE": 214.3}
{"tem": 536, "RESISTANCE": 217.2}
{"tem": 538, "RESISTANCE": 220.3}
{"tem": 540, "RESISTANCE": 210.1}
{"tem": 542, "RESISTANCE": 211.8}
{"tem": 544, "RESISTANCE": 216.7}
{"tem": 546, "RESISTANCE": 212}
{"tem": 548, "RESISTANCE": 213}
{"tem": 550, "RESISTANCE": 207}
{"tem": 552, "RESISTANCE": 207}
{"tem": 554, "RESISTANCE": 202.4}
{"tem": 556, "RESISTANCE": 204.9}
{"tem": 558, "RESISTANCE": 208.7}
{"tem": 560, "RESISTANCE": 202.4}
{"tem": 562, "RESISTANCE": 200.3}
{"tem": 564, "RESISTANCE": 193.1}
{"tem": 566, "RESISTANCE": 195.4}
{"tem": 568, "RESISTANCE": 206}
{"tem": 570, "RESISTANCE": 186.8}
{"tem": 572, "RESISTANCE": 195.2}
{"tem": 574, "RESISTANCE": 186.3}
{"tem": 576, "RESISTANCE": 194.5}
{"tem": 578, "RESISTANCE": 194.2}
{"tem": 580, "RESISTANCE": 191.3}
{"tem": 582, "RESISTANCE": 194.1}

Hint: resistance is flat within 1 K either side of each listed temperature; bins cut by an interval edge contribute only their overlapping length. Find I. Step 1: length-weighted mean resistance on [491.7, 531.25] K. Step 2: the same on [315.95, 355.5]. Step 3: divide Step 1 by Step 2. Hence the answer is 1.4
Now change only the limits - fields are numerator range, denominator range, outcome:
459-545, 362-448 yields 1.12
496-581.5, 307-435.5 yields 1.16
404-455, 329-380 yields 1.30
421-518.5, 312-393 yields 1.26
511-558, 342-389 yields 1.32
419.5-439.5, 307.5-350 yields 1.29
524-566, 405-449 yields 1.02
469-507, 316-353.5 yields 1.36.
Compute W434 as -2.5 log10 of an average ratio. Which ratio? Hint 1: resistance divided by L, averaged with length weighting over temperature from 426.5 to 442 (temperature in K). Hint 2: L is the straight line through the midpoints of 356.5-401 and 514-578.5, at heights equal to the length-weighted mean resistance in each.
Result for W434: -0.170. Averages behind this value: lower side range 177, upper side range 207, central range 218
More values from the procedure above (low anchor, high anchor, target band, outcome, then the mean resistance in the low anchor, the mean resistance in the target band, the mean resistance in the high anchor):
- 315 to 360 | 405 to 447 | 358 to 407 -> 0.038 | 160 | 177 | 206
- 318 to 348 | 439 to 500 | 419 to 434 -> -0.112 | 159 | 215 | 210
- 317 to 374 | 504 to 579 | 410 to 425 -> -0.104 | 164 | 198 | 209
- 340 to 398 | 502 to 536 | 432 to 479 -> -0.092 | 162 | 210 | 215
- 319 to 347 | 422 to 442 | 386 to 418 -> 0.099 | 159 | 182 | 218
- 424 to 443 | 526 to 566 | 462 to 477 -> 0.012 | 218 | 213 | 209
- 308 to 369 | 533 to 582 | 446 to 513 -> -0.111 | 168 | 211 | 204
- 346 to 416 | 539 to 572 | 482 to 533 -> -0.101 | 173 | 215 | 205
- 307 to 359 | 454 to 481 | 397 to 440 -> -0.033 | 167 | 200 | 210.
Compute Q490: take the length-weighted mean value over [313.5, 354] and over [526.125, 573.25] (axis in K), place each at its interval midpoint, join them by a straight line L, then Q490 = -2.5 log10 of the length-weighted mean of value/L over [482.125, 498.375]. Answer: -0.11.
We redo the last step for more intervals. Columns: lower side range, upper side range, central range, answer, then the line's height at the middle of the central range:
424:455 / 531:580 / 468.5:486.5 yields -0.02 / 209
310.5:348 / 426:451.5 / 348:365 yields 0.11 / 179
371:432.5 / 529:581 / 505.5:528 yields -0.08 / 200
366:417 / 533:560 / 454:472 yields -0.09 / 194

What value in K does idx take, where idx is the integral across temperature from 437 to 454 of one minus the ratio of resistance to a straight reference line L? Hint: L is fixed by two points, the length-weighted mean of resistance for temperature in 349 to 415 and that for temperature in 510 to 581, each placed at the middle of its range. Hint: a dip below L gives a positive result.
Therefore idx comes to -1.7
